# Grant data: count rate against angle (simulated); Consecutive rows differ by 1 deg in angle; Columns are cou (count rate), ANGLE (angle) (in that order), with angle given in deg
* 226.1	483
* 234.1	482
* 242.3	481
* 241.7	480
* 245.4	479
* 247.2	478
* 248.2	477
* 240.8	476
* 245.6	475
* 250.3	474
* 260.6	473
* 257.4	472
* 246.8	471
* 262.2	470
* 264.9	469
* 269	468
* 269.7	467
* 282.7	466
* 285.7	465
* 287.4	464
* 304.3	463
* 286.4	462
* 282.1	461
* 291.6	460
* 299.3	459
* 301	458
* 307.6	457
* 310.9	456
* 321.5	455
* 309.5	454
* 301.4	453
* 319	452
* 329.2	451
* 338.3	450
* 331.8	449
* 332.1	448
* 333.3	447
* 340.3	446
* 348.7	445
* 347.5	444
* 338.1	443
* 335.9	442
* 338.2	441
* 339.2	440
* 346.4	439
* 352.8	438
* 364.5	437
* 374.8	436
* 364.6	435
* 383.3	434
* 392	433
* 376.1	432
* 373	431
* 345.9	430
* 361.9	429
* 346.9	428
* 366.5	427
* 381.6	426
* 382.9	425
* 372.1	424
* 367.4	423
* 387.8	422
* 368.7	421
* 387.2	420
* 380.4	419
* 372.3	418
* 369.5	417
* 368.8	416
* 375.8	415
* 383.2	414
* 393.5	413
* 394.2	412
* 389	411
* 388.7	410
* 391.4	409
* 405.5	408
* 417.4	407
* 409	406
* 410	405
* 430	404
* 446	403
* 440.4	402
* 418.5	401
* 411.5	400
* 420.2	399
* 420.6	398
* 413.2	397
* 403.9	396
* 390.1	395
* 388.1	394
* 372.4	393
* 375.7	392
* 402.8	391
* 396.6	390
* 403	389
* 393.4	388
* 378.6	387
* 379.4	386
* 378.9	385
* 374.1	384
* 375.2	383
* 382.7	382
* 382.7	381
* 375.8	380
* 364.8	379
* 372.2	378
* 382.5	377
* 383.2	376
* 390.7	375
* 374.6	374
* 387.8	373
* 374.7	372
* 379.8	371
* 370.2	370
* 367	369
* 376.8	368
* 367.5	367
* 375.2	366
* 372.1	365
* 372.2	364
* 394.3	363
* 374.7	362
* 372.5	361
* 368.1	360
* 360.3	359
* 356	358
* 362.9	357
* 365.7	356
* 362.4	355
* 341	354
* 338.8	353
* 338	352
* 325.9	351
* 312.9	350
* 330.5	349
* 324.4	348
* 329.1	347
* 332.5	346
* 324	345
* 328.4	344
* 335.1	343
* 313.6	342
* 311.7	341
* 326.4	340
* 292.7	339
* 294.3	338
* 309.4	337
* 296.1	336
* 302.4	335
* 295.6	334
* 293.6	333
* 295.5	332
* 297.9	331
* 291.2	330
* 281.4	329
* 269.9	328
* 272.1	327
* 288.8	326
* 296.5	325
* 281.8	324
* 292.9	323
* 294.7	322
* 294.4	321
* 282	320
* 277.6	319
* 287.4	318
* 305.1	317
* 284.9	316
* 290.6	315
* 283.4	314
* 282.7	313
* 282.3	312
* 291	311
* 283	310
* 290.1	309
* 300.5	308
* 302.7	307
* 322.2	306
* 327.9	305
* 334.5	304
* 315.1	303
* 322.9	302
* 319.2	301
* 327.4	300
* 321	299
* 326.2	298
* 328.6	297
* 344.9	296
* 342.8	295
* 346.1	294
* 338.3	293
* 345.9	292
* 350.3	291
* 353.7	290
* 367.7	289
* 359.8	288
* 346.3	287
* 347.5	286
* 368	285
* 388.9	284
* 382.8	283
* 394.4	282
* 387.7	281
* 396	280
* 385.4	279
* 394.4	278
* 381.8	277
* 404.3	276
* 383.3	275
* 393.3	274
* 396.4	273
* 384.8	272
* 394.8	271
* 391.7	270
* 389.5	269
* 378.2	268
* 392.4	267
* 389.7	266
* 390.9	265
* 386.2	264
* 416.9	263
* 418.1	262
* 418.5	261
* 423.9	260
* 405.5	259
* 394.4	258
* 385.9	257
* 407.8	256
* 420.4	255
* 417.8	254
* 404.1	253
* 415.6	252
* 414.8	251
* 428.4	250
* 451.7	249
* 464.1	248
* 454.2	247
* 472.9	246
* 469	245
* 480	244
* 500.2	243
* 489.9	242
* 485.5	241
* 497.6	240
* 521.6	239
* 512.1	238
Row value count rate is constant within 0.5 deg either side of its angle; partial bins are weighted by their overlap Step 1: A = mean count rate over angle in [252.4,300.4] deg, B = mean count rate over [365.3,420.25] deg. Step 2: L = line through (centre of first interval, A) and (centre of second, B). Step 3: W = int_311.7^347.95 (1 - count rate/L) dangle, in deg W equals 8.1 deg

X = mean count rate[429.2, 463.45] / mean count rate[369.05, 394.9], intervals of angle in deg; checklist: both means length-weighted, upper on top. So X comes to 0.88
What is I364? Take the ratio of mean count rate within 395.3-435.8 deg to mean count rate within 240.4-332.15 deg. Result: 1.08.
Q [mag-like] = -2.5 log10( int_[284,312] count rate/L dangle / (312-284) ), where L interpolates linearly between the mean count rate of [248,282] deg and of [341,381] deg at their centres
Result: 0.17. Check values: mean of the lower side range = 402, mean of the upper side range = 358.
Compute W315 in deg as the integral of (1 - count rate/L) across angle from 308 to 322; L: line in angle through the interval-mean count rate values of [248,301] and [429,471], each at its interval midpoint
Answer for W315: 3.09 deg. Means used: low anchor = 383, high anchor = 323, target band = 288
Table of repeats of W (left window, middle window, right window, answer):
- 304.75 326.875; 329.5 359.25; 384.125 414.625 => 0.6 deg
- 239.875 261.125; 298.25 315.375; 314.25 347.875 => 1.8 deg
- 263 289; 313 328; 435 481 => 3.2 deg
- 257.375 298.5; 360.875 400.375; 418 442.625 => -1.5 deg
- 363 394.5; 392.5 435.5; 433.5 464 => -4.3 deg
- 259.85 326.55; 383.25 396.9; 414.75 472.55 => -2.0 deg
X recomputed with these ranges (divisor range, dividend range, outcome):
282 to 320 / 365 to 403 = 1.20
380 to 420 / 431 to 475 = 0.80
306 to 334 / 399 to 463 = 1.25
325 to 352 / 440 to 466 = 1.03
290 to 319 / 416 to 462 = 1.10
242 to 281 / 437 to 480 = 0.72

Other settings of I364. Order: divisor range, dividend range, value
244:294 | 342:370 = 0.89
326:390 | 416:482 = 0.92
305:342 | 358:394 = 1.29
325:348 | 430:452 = 1.15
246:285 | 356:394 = 0.94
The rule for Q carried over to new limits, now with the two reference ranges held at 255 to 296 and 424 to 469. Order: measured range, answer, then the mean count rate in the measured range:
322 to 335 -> 0.26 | 289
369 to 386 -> -0.08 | 378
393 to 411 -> -0.19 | 410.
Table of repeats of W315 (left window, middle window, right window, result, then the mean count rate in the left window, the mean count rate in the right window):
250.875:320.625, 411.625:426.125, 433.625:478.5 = -2.8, 357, 306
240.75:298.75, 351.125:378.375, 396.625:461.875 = 0.6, 397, 365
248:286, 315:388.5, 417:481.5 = 5.0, 400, 320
